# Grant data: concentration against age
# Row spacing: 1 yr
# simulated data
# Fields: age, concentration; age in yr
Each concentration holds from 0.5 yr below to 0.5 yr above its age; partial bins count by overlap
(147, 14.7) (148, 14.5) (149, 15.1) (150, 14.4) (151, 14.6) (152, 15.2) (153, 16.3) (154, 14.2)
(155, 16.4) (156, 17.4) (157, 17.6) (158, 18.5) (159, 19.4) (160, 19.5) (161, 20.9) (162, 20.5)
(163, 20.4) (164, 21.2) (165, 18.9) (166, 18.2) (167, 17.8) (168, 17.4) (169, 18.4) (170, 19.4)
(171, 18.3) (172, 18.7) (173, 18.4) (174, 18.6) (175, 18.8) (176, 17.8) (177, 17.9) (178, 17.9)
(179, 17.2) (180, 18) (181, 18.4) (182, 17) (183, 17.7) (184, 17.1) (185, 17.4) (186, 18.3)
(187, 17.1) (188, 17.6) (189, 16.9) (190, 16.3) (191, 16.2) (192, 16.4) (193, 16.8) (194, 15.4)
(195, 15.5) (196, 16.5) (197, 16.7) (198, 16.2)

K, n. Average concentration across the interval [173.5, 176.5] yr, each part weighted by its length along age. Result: 18.4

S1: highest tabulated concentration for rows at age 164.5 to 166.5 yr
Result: 18.9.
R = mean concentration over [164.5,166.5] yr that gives 18.5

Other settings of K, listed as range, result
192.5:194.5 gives 16.1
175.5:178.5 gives 17.9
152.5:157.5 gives 16.4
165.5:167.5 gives 18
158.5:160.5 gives 19.4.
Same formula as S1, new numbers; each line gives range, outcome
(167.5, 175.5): 19.4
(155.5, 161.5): 20.9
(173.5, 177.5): 18.8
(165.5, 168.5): 18.2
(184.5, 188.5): 18.3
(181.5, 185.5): 17.7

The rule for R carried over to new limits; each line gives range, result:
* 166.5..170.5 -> 18.2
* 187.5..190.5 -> 16.9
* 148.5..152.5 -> 14.8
